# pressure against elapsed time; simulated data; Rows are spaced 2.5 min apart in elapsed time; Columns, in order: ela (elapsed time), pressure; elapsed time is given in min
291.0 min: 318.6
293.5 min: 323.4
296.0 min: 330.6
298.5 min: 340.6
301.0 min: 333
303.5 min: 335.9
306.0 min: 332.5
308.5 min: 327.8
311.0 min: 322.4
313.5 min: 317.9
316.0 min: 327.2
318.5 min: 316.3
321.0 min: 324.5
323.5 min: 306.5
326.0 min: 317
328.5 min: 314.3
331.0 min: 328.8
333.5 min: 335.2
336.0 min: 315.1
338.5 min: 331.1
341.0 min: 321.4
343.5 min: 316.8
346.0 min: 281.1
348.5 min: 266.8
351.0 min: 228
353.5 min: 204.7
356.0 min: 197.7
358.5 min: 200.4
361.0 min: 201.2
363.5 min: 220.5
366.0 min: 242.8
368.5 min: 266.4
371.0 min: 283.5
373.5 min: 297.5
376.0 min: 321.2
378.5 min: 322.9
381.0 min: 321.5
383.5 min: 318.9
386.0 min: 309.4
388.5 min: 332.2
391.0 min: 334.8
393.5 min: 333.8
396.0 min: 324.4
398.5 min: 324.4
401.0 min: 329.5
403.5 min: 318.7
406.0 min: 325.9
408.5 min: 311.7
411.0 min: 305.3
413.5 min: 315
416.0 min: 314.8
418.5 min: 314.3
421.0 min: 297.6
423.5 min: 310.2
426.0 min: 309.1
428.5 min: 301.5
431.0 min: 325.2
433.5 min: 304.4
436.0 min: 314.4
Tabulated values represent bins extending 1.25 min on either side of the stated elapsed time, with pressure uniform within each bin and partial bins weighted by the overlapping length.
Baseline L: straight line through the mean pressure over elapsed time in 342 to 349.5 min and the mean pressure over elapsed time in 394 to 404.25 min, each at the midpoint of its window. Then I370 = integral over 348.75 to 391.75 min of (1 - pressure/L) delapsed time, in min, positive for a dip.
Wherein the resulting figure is 5.2 min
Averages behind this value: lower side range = 290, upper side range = 325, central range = 270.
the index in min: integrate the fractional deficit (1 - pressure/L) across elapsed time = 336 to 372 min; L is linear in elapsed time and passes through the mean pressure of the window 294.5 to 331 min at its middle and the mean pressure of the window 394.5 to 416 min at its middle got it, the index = 7.4 min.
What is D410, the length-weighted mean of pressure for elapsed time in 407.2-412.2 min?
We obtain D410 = 309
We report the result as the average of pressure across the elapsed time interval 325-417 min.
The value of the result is 295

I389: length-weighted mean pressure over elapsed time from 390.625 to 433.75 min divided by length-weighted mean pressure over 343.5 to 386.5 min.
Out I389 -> 1.2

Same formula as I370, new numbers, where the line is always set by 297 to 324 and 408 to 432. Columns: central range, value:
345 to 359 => 3.93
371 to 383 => 0.15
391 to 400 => -0.42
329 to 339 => -0.10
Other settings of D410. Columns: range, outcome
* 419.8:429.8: 305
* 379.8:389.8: 321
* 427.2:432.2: 313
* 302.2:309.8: 332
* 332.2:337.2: 325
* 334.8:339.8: 323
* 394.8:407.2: 325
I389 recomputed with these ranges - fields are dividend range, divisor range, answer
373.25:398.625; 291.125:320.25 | 0.99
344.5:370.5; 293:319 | 0.71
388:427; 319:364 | 1.14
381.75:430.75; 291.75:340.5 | 0.98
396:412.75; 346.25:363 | 1.45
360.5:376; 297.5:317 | 0.79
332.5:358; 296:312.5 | 0.83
